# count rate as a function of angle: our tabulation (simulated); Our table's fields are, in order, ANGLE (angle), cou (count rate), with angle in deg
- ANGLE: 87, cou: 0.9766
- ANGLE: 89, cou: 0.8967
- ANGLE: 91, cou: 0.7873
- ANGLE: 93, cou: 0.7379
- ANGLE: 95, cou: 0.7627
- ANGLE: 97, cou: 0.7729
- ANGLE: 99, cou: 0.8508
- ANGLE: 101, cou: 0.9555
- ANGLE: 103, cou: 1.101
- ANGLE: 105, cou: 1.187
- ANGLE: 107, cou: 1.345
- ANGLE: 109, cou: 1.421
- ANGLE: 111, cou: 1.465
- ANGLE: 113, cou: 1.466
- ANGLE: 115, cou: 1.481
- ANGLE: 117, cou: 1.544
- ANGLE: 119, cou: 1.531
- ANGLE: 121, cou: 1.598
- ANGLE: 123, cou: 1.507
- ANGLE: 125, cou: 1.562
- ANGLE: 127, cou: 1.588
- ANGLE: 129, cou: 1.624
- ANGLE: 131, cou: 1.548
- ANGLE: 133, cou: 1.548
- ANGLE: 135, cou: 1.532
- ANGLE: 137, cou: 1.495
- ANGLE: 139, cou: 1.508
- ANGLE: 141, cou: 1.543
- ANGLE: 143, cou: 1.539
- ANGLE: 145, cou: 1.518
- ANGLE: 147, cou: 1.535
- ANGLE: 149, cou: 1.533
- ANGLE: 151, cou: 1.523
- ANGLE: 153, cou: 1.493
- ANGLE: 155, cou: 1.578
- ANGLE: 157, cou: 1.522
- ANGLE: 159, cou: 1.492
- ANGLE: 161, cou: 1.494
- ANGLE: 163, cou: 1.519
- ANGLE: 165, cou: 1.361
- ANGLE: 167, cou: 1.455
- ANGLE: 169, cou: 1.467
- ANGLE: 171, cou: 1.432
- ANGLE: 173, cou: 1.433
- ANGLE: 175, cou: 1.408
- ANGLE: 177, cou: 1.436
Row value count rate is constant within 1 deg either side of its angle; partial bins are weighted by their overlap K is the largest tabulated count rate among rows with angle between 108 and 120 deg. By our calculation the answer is 1.544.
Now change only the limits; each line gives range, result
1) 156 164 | 1.522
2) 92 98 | 0.7729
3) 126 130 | 1.624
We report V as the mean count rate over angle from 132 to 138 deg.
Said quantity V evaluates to 1.53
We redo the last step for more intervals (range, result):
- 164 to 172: 1.43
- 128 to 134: 1.57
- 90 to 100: 0.782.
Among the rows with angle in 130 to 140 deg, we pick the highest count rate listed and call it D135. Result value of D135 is 1.548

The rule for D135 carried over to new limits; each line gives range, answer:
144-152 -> 1.535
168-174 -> 1.467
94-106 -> 1.187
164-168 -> 1.455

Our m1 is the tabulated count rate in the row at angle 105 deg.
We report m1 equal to 1.187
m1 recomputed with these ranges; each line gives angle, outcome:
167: 1.455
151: 1.523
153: 1.493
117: 1.544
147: 1.535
